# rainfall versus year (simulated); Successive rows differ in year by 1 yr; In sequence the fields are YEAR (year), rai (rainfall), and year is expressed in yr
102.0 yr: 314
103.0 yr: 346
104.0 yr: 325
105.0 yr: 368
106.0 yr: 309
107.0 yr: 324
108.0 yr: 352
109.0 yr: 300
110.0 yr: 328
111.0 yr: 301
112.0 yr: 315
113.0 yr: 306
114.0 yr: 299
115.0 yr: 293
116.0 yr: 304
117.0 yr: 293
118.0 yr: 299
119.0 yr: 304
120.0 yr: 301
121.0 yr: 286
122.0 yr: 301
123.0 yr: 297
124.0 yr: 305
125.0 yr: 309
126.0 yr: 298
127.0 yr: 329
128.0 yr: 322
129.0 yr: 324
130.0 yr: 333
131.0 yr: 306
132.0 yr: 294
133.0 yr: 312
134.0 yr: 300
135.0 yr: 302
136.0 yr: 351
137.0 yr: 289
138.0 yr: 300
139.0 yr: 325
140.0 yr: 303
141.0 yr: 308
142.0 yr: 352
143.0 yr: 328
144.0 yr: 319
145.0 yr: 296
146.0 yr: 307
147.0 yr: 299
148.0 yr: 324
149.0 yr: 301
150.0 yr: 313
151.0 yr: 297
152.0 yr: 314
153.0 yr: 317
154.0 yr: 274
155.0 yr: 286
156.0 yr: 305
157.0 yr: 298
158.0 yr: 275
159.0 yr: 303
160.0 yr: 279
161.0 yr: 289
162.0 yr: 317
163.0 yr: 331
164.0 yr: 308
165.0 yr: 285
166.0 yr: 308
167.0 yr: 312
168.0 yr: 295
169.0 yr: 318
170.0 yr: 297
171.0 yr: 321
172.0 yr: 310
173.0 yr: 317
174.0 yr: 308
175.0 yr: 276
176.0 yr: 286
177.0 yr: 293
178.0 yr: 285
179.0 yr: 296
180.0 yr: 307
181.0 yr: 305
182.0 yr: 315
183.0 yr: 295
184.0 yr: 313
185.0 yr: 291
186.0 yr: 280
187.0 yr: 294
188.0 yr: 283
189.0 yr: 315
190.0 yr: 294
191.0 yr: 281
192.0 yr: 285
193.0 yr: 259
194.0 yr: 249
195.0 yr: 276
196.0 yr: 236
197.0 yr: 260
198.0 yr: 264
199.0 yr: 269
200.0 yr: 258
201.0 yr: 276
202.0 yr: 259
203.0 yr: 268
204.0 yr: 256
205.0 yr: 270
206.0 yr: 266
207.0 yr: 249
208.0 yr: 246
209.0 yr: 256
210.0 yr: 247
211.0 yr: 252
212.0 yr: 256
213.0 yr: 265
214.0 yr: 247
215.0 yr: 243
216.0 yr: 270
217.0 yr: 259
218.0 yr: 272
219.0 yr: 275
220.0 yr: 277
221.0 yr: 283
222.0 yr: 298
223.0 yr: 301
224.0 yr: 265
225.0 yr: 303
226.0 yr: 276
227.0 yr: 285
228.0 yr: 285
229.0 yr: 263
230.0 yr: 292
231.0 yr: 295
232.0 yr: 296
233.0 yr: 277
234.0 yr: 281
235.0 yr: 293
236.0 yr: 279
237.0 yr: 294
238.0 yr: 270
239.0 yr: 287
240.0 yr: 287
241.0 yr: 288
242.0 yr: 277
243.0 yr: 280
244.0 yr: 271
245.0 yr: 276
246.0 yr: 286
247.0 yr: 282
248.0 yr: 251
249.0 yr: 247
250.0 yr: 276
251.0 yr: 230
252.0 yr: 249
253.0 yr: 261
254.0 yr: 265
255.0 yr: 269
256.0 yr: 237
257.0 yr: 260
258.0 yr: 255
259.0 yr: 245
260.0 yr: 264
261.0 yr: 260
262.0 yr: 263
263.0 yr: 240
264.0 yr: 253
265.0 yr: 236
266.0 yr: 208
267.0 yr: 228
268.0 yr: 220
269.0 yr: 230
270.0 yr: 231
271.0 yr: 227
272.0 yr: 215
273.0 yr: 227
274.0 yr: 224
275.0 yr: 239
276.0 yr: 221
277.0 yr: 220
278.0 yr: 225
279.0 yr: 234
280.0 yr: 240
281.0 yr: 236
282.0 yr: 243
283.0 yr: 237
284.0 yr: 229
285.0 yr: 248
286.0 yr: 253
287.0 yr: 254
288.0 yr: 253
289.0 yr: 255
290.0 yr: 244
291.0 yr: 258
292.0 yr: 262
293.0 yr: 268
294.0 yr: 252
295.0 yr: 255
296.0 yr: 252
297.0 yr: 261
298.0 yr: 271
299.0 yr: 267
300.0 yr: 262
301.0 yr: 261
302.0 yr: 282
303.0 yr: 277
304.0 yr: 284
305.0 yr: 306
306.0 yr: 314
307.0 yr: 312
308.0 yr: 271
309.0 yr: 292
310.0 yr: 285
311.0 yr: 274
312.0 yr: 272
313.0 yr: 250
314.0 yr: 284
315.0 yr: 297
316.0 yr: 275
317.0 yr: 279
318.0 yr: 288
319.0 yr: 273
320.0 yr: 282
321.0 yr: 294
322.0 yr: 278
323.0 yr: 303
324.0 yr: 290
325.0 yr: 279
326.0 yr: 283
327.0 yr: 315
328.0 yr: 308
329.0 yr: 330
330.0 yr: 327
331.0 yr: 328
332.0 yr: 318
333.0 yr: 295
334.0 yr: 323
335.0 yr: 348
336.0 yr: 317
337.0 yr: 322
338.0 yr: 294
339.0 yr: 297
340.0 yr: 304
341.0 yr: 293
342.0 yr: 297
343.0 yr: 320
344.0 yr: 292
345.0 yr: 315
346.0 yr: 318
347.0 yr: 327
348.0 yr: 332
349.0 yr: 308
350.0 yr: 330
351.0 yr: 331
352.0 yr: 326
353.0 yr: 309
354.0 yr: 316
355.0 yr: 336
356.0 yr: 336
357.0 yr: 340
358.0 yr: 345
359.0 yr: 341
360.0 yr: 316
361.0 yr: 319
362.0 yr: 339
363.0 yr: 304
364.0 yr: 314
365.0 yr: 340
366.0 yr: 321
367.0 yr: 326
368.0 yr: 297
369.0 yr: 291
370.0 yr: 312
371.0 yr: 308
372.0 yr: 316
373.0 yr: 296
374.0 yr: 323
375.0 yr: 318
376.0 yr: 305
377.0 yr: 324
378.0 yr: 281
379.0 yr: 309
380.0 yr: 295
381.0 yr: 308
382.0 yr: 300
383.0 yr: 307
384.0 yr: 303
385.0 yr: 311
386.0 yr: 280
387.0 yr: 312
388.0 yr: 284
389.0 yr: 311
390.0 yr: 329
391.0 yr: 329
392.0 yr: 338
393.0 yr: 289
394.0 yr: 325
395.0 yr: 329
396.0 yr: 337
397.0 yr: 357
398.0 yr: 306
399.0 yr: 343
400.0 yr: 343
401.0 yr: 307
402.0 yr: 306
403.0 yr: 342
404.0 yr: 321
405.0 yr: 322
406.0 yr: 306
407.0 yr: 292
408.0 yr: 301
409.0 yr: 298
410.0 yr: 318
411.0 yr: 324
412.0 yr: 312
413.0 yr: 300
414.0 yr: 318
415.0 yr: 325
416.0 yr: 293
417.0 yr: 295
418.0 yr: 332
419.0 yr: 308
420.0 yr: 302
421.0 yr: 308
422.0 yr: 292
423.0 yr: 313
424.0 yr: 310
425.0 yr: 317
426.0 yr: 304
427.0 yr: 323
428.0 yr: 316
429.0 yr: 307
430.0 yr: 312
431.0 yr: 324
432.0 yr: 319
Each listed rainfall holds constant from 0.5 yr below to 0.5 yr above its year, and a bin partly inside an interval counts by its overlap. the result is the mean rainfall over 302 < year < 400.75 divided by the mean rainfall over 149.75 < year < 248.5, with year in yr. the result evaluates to 1.1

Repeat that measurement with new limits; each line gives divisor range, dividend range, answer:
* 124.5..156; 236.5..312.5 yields 0.83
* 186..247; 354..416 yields 1.15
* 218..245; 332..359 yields 1.12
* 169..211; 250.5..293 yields 0.86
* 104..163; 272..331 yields 0.87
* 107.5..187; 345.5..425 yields 1.03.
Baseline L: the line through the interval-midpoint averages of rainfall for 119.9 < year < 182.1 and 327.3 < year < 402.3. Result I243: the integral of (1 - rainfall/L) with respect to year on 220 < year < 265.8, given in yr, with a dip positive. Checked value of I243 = 5.7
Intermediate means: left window 306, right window 316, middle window 271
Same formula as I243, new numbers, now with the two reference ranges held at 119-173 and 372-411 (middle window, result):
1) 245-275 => 6.1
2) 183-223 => 5.0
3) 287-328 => 4.6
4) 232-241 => 0.7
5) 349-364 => -0.7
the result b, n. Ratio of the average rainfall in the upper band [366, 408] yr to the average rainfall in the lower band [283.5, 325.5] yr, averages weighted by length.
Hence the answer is 1.15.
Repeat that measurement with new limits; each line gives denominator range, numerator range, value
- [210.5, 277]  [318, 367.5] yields 1.20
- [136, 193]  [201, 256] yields 0.90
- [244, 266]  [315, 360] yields 1.21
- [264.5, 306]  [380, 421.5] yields 1.27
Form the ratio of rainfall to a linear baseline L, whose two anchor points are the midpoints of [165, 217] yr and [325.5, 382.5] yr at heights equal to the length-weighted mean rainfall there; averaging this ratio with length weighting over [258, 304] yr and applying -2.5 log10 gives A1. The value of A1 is 0.22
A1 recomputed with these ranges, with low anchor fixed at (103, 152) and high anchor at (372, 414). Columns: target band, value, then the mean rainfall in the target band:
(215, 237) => 0.11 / 282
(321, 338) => 0.01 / 309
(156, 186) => 0.04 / 301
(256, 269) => 0.27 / 244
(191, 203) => 0.18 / 264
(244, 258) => 0.20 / 261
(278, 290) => 0.27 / 243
